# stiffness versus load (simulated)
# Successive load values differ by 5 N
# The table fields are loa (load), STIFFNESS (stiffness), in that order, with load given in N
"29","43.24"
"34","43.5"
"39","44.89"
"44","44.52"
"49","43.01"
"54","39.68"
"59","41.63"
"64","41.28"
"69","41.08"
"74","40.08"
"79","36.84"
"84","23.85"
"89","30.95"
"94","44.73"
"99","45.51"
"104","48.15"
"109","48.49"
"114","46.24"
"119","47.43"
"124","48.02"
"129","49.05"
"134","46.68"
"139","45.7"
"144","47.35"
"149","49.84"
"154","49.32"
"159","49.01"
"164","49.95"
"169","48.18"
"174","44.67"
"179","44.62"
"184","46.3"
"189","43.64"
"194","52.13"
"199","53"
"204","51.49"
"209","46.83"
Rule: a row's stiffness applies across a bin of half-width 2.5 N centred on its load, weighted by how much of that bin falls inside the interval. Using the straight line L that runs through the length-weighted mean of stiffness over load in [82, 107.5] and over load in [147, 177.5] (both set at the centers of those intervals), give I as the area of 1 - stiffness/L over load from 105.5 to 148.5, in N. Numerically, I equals -3.9 N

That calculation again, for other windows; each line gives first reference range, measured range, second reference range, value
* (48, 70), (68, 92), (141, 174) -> 4.70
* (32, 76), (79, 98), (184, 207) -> 4.06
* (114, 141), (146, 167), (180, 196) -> -1.03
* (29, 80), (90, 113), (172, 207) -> -0.85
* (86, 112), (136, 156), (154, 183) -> -0.83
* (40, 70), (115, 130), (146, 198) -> -0.81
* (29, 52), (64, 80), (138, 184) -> 1.76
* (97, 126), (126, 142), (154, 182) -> 0.07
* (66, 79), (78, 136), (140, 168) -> 0.97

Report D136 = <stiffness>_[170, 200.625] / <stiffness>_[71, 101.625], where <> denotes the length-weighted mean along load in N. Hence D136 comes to 1.27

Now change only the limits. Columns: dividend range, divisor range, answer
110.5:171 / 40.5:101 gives 1.22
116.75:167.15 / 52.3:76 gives 1.18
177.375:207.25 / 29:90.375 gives 1.23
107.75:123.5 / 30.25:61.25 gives 1.10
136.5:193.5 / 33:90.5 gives 1.20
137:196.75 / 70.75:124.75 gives 1.14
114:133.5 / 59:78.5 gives 1.18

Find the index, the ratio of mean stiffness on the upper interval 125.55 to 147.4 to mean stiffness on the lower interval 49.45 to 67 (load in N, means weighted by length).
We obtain 1.15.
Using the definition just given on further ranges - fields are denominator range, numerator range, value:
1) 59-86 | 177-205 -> 1.30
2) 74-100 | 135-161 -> 1.33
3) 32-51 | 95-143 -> 1.07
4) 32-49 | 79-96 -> 0.76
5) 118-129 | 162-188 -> 0.97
